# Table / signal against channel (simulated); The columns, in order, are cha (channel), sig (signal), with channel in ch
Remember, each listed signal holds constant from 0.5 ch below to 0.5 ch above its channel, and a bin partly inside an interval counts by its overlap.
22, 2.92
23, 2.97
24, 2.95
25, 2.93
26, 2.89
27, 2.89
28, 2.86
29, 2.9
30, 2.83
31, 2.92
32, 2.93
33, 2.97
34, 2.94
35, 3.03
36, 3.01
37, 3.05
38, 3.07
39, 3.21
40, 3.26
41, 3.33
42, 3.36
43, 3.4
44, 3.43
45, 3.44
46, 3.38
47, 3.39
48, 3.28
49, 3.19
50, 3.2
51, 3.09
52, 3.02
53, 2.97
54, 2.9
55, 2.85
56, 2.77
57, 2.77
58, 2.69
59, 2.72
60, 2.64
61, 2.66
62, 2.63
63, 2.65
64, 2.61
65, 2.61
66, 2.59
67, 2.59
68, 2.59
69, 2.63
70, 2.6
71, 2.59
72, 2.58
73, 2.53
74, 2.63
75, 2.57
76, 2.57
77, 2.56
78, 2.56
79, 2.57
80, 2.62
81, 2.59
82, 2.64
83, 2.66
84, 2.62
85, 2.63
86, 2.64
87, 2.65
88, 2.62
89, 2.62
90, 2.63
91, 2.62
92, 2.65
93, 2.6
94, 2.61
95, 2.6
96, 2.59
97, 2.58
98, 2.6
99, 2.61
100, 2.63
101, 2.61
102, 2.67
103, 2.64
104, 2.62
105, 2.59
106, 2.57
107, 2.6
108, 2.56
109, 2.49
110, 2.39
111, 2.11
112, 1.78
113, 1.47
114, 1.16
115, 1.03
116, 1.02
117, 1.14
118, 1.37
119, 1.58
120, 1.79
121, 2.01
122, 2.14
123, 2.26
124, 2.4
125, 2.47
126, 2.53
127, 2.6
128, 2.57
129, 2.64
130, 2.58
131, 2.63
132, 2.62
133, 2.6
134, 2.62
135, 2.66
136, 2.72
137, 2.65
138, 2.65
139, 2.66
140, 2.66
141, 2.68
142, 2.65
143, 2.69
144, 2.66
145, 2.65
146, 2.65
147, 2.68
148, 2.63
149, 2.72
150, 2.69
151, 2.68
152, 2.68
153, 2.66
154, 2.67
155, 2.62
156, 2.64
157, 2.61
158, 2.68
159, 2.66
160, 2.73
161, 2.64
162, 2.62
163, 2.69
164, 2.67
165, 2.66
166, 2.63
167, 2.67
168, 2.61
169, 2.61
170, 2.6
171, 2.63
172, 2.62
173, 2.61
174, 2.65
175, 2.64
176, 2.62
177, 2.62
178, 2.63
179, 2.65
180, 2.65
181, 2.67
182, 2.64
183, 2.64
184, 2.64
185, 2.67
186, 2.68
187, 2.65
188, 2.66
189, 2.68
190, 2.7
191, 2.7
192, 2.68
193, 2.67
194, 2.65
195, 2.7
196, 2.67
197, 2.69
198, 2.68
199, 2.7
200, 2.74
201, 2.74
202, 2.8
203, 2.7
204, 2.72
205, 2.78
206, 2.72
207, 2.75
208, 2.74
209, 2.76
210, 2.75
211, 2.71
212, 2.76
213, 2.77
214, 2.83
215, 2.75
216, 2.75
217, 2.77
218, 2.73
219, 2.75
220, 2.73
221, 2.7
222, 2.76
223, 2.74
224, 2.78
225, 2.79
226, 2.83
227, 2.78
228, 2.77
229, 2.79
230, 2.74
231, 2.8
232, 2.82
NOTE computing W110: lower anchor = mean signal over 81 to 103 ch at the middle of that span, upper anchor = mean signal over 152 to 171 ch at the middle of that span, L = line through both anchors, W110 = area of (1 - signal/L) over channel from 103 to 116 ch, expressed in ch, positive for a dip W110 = 2.65 ch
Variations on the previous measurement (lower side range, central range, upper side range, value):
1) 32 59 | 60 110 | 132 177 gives 5.7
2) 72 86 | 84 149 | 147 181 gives 5.2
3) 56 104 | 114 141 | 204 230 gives 4.3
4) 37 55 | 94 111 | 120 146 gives 1.3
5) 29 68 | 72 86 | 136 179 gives 1.4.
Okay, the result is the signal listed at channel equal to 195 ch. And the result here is 2.7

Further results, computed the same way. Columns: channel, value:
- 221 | 2.7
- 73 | 2.53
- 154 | 2.67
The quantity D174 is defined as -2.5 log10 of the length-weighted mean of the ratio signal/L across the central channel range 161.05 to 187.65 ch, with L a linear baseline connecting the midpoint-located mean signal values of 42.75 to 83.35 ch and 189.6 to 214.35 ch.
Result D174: 0.04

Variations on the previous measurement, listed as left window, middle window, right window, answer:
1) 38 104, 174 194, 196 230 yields 0.039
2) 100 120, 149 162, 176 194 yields -0.108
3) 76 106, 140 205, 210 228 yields 0.017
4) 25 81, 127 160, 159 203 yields 0.030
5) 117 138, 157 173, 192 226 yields -0.050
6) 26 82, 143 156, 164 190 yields 0.012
